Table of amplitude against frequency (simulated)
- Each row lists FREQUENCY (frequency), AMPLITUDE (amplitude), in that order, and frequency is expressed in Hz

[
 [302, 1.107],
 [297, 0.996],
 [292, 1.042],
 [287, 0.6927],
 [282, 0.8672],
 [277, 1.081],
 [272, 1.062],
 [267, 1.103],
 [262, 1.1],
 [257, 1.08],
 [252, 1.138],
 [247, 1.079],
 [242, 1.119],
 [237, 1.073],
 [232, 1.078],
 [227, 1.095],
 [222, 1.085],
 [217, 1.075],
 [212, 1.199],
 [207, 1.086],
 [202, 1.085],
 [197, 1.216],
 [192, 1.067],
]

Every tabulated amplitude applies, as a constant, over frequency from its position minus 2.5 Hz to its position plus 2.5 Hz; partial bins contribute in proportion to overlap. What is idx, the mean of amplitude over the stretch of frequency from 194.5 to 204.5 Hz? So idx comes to 1.15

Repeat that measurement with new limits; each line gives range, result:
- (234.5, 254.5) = 1.1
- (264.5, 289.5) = 0.961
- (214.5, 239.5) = 1.08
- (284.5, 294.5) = 0.867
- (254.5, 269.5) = 1.09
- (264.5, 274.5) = 1.08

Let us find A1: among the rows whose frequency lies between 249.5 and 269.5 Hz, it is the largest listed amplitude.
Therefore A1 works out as 1.138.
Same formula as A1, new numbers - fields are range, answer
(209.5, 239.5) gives 1.199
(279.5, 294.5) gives 1.042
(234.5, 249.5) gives 1.119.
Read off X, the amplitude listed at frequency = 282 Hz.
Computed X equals 0.8672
